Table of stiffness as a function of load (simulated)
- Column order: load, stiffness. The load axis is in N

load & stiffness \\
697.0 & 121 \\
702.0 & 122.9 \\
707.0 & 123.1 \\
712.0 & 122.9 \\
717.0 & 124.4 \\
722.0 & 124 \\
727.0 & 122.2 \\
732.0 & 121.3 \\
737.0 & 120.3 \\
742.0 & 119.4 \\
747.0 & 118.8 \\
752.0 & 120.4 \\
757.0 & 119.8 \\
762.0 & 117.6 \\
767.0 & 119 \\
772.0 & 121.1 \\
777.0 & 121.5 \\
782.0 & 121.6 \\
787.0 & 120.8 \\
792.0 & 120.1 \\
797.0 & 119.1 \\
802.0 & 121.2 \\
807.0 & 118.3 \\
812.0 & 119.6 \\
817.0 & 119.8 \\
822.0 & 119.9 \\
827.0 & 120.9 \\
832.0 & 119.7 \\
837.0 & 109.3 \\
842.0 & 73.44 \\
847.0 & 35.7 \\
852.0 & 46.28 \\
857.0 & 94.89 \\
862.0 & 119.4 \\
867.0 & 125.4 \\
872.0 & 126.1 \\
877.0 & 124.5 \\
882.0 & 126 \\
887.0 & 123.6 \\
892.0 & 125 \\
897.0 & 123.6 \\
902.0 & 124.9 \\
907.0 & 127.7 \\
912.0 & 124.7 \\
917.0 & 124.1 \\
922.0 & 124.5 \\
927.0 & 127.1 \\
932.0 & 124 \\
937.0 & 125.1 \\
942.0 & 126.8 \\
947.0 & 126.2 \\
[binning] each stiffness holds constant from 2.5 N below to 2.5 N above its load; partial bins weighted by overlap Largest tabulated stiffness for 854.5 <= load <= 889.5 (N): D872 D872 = 126.1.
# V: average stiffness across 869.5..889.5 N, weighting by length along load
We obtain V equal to 125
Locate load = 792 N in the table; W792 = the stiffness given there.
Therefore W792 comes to 120.1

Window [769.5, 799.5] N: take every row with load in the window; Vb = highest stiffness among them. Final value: 121.6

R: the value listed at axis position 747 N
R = 118.8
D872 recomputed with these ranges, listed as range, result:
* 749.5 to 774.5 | 121.1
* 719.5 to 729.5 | 124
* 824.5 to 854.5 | 120.9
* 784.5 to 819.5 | 121.2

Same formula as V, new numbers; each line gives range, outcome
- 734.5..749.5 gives 120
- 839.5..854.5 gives 51.8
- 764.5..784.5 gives 121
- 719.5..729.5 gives 123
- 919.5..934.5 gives 125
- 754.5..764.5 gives 119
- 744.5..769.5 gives 119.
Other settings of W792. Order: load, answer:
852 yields 46.28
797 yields 119.1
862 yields 119.4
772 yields 121.1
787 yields 120.8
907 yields 127.7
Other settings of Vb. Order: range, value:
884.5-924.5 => 127.7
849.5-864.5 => 119.4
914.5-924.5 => 124.5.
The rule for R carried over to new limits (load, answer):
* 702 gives 122.9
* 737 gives 120.3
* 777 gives 121.5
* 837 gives 109.3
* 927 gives 127.1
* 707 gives 123.1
